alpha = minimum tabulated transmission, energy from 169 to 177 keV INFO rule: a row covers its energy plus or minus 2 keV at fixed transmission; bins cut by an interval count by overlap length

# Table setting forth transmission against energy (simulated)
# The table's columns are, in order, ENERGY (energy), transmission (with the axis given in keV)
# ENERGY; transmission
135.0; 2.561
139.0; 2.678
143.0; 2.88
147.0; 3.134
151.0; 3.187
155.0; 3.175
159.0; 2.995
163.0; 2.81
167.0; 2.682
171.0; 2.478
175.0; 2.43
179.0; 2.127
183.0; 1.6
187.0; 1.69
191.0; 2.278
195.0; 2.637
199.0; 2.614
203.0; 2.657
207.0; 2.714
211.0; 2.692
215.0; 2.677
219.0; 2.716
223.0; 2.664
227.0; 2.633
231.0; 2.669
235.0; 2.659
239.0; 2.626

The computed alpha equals 2.43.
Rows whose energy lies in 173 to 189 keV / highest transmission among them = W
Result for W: 2.43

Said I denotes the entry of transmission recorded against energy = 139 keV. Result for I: 2.678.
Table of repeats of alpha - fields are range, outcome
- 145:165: 2.81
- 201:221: 2.657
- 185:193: 1.69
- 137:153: 2.678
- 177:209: 1.6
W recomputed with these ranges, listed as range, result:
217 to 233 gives 2.716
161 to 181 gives 2.81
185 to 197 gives 2.637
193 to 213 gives 2.714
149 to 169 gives 3.187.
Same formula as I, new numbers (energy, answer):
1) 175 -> 2.43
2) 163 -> 2.81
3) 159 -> 2.995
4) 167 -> 2.682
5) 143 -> 2.88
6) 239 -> 2.626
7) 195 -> 2.637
